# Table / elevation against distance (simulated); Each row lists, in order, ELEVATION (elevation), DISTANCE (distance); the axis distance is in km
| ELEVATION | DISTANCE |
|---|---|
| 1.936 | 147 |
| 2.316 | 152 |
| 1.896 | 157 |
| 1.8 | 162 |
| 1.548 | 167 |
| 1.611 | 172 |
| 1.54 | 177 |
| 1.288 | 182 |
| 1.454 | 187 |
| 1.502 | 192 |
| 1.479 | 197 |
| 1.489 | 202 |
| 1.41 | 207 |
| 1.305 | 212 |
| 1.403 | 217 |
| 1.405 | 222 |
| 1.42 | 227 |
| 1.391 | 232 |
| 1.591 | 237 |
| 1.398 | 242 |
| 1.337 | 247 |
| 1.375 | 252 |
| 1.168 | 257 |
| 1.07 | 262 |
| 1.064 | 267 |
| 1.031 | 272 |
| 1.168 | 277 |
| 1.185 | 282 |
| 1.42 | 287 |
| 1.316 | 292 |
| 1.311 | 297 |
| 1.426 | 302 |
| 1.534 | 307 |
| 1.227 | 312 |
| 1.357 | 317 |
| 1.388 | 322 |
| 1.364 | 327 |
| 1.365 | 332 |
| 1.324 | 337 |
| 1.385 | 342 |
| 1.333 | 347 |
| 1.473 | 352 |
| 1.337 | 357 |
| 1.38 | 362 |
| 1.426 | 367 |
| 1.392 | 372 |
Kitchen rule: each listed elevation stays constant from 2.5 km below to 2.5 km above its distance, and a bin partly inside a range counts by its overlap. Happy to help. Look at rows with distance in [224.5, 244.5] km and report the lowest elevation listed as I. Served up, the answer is 1.391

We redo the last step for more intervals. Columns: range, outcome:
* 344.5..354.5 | 1.333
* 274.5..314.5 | 1.168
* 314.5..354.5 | 1.324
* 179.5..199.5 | 1.288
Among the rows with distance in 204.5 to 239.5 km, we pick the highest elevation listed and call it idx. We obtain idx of 1.591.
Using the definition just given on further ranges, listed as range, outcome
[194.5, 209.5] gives 1.489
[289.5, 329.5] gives 1.534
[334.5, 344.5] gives 1.385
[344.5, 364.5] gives 1.473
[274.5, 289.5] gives 1.42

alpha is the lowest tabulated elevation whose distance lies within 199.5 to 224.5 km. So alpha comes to 1.305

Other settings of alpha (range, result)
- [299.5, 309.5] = 1.426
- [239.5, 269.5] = 1.064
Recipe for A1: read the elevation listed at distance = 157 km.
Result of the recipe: 1.896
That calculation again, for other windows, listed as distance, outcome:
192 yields 1.502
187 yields 1.454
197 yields 1.479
